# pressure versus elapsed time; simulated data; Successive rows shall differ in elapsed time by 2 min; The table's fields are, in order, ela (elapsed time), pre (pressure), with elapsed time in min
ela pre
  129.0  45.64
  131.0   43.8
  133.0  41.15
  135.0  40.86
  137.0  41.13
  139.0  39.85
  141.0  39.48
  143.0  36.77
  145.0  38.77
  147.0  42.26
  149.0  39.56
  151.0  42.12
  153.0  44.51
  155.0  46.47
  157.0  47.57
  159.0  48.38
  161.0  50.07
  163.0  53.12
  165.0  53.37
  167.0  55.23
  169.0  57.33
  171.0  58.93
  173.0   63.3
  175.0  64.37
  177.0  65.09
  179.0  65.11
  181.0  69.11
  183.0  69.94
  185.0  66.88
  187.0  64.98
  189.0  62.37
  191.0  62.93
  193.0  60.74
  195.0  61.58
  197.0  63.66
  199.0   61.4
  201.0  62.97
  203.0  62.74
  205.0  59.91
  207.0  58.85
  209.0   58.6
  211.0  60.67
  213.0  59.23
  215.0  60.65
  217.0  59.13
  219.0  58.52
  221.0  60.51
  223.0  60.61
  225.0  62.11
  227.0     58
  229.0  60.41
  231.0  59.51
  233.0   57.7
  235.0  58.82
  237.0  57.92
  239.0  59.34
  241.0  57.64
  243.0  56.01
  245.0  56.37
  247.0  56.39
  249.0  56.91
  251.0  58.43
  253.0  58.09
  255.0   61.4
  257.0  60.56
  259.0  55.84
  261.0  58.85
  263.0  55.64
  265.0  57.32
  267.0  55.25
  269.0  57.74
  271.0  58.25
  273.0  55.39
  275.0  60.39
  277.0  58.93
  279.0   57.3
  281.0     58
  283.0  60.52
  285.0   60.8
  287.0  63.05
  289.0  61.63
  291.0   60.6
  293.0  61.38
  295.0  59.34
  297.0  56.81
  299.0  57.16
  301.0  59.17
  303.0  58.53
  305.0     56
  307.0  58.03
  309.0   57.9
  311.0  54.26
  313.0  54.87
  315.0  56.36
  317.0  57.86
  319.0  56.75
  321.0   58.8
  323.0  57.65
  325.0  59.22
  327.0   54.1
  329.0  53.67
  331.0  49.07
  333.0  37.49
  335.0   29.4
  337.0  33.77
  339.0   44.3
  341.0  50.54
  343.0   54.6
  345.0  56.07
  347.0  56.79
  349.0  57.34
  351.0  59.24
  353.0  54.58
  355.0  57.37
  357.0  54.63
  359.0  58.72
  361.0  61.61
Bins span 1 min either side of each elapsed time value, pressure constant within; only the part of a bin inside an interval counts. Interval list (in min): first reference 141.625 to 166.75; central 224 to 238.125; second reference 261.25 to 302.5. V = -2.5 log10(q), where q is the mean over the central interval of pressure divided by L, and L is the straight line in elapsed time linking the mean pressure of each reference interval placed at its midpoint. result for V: -0.11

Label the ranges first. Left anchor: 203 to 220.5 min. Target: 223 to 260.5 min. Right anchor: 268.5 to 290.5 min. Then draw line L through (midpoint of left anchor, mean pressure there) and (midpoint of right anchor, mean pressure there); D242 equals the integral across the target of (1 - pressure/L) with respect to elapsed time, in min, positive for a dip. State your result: 0.7 min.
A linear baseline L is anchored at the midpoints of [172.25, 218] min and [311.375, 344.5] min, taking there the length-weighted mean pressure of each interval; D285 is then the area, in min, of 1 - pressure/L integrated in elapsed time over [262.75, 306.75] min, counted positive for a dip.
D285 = -3.3 min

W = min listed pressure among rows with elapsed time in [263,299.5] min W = 55.25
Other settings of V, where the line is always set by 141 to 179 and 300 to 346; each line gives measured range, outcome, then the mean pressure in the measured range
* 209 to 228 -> -0.17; 59.9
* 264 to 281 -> -0.11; 57.6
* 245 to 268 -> -0.12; 57.6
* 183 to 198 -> -0.24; 63.7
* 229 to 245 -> -0.13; 58.2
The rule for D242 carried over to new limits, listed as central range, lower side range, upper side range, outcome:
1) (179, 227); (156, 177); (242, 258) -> -4.6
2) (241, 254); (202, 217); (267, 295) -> 0.6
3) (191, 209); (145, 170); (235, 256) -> -3.0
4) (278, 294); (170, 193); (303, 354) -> -1.2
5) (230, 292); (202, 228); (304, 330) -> 0.0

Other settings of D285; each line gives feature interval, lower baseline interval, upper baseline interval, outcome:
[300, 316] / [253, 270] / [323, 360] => -0.84 min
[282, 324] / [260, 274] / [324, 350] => -4.48 min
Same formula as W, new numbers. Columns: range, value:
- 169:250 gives 56.01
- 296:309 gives 56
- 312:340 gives 29.4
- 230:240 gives 57.7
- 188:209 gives 58.6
